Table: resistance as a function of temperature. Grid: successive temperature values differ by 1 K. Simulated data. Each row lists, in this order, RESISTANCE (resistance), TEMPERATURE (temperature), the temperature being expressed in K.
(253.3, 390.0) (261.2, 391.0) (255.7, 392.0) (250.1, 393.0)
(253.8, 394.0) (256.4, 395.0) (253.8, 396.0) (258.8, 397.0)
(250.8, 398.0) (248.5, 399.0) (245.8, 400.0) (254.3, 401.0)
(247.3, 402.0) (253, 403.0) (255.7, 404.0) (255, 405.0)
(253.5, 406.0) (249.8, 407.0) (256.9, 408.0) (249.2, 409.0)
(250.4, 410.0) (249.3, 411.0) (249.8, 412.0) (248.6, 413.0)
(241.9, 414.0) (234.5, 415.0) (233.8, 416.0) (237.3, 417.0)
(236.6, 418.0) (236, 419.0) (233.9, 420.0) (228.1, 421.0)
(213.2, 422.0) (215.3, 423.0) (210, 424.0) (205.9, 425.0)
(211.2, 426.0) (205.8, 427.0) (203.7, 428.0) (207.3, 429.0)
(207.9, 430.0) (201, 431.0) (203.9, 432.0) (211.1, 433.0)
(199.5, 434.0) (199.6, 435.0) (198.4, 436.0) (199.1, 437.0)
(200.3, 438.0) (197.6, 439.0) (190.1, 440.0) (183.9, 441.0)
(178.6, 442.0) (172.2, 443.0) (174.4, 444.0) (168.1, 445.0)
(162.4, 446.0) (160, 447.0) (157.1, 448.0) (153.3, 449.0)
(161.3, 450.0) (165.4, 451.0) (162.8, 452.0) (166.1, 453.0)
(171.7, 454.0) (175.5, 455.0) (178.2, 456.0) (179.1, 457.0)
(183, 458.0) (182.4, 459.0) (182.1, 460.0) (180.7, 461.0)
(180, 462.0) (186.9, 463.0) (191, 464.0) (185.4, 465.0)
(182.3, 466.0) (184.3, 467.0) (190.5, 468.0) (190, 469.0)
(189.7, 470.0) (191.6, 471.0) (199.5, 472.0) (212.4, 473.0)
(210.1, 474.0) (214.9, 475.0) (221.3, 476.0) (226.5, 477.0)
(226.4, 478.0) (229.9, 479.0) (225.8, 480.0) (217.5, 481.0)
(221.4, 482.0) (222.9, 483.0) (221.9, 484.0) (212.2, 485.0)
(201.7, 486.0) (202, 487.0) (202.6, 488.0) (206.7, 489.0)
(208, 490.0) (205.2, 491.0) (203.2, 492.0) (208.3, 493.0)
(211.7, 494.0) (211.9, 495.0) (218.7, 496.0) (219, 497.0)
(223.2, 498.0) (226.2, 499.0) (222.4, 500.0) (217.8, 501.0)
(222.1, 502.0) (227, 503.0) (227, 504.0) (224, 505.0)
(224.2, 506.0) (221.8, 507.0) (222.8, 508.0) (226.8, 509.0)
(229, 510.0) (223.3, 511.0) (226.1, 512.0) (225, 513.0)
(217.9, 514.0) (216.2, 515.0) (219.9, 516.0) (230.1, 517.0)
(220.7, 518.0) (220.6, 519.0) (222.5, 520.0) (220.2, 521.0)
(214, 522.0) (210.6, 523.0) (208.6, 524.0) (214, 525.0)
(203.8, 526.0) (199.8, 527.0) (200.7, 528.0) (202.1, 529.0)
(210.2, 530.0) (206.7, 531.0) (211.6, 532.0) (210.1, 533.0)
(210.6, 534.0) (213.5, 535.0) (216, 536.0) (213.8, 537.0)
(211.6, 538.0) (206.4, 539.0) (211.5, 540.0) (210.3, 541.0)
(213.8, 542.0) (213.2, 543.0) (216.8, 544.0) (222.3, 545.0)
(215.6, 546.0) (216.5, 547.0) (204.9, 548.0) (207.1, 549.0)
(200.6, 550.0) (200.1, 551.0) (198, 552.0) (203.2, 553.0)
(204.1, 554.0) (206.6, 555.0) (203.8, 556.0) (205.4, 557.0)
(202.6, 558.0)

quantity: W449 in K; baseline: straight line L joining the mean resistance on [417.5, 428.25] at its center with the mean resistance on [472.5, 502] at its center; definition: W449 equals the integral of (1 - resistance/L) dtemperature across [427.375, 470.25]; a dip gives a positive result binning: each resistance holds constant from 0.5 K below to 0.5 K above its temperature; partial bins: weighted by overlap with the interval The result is 6.6 K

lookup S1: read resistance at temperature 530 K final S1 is 210.2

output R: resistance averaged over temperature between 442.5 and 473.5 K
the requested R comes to 178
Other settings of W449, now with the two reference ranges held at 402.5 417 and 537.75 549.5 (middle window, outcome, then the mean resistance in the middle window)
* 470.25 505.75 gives 1.86 K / 215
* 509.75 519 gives -0.11 K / 223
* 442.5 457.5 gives 4.44 K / 167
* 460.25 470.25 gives 2.04 K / 186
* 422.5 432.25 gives 1.45 K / 207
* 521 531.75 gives 0.46 K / 208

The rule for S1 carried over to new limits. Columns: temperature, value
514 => 217.9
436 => 198.4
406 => 253.5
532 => 211.6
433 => 211.1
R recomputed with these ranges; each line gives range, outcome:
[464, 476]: 196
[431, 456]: 180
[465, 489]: 208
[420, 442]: 205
